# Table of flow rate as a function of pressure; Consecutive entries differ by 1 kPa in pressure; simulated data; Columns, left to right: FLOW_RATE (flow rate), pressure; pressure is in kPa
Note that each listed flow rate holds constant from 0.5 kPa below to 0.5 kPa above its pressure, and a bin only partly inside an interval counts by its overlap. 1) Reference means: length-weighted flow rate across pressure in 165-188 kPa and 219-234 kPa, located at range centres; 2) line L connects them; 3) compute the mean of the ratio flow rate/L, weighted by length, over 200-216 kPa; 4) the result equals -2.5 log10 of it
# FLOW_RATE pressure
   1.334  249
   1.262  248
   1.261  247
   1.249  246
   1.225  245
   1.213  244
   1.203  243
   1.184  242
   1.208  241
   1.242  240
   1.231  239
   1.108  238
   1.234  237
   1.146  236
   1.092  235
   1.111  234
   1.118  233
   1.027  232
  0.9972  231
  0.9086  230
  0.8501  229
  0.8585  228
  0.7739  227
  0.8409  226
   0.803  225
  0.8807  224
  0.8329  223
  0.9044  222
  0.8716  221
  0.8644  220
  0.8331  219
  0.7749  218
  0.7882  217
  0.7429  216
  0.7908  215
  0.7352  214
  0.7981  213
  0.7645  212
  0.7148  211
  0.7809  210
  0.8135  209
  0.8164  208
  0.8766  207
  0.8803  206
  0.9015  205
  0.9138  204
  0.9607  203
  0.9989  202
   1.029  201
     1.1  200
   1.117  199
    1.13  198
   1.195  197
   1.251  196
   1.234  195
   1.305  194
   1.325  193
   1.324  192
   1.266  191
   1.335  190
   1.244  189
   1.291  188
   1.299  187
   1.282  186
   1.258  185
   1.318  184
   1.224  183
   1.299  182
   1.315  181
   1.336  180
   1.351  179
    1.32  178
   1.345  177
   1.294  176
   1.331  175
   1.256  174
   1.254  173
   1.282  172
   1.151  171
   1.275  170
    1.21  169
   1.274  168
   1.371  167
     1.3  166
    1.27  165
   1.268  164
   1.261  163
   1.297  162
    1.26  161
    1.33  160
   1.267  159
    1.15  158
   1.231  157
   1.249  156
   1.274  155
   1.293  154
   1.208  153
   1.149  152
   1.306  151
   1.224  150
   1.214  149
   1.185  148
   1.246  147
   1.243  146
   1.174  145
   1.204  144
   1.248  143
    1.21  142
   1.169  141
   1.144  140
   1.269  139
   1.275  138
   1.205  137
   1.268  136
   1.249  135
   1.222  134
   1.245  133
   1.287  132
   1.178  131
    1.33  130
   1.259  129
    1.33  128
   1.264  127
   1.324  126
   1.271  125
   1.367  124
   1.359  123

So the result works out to 0.218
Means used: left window 1.29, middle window 0.856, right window 0.9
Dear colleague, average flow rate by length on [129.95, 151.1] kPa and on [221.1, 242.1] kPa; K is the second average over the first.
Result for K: 0.82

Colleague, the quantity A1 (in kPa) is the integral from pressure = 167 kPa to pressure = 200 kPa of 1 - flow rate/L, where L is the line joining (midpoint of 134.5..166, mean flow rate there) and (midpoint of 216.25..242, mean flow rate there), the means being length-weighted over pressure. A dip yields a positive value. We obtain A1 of -4.2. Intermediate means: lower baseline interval 1.24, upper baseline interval 0.974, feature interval 1.27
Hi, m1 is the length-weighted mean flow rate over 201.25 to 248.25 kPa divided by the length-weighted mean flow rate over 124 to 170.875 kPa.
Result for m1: 0.8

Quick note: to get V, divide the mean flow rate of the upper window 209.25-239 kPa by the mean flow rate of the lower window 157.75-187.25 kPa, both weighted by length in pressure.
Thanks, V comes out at 0.70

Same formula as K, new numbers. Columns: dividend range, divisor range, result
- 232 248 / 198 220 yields 1.36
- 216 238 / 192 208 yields 0.86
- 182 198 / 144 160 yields 1.03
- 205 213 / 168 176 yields 0.65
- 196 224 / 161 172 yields 0.70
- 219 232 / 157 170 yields 0.69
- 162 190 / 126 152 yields 1.04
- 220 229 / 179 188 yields 0.65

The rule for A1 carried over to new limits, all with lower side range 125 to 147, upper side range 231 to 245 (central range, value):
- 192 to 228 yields 7.8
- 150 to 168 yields -0.6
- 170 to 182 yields -0.8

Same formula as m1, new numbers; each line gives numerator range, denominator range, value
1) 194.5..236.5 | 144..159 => 0.75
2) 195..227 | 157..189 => 0.70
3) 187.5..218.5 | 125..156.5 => 0.81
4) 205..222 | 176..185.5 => 0.62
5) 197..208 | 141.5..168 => 0.80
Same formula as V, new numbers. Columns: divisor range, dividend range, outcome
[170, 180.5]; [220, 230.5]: 0.66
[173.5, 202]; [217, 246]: 0.80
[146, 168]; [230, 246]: 0.92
